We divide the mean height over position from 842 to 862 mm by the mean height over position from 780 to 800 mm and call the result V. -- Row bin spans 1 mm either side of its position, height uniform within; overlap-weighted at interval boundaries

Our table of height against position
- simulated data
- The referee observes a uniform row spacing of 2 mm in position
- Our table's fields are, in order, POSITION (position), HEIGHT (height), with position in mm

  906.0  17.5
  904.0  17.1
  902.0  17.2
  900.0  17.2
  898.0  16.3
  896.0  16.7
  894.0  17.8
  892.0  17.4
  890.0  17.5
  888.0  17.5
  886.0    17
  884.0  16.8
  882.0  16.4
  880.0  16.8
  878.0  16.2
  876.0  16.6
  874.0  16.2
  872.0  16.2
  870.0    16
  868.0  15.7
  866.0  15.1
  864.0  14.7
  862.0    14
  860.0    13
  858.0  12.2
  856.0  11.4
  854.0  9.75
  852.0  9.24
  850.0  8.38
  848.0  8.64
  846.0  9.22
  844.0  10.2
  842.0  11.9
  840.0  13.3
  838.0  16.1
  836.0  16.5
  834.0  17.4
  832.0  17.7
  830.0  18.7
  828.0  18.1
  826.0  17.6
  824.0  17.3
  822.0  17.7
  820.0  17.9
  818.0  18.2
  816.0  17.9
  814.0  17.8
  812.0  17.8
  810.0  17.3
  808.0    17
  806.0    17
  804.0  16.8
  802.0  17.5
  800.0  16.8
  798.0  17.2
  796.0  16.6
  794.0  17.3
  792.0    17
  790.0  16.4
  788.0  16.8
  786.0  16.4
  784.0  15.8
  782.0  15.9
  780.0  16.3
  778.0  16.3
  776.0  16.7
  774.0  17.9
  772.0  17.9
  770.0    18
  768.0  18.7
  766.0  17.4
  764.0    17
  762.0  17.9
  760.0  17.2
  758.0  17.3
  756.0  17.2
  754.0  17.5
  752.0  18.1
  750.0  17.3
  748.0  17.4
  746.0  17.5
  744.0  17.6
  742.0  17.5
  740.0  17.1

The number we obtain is 0.63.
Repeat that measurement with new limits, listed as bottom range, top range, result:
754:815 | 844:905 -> 0.86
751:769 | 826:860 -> 0.75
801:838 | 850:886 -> 0.82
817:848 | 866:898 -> 1.07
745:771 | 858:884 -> 0.88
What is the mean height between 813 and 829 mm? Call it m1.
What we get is 17.8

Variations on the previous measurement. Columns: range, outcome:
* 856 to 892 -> 15.7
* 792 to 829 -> 17.4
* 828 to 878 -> 13.8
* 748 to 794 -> 17.1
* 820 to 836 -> 17.7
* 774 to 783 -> 16.5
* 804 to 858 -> 15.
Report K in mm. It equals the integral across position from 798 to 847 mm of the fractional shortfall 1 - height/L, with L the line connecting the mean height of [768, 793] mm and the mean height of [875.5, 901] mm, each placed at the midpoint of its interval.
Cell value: 1.37 mm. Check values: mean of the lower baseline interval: 16.9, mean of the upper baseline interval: 16.9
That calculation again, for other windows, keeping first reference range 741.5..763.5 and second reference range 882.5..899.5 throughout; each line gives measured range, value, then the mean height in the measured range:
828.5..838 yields -0.10 mm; 17.4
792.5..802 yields 0.18 mm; 17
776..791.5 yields 0.96 mm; 16.3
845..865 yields 7.15 mm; 11.1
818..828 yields -0.25 mm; 17.7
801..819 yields -0.15 mm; 17.5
